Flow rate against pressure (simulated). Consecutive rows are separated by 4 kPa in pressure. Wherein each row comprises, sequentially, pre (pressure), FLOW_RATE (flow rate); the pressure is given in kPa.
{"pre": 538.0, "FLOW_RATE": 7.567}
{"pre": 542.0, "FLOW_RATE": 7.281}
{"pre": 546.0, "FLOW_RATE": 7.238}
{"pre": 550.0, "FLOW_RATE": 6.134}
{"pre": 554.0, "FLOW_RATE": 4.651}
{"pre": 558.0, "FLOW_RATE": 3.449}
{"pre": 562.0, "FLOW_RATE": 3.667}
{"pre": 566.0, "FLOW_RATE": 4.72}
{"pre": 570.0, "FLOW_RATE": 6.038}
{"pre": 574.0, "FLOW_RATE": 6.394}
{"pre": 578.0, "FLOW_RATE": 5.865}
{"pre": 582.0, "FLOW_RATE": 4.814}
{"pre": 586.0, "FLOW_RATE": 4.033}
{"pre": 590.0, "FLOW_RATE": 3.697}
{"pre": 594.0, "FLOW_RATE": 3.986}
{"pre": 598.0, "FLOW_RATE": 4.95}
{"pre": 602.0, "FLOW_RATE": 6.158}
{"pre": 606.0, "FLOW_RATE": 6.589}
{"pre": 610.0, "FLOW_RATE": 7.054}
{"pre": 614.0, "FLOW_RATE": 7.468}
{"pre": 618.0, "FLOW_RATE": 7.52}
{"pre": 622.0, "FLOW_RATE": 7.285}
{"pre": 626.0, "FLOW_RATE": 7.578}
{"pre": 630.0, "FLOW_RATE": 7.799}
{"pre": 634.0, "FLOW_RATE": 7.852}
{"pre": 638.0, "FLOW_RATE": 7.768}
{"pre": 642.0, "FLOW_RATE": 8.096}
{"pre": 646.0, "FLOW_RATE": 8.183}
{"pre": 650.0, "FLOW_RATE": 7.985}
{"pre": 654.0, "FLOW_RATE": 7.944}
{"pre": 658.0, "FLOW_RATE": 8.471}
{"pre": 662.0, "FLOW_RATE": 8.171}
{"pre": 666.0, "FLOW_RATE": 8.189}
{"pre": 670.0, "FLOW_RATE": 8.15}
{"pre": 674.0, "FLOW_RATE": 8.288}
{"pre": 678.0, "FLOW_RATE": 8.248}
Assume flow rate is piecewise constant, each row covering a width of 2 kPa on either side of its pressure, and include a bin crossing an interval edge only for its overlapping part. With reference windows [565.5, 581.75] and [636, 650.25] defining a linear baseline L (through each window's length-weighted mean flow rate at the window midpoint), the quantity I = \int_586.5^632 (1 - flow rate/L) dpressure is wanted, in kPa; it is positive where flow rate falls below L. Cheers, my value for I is 4.4 kPa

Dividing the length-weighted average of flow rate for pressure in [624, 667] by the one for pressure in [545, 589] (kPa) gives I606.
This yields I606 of 1.6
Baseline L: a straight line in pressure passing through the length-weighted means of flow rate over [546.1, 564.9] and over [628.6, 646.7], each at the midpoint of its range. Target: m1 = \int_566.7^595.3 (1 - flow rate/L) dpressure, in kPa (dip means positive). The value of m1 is 3.5 kPa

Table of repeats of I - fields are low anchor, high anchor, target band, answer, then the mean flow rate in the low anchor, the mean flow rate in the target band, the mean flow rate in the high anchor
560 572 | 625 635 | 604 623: -0.5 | 4.81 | 7.18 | 7.75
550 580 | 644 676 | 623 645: -1.5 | 5.05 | 7.81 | 8.17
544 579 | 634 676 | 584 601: 5.4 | 5.34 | 4.28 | 8.11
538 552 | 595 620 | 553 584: 8.4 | 6.98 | 4.96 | 6.52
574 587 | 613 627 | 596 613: 0.9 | 5.2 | 6.26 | 7.45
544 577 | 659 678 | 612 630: -1.5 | 5.3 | 7.5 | 8.22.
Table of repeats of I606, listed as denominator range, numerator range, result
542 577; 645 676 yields 1.51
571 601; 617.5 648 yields 1.58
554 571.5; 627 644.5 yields 1.77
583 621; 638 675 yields 1.42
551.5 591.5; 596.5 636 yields 1.48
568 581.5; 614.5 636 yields 1.28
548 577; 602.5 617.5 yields 1.39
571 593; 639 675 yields 1.64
